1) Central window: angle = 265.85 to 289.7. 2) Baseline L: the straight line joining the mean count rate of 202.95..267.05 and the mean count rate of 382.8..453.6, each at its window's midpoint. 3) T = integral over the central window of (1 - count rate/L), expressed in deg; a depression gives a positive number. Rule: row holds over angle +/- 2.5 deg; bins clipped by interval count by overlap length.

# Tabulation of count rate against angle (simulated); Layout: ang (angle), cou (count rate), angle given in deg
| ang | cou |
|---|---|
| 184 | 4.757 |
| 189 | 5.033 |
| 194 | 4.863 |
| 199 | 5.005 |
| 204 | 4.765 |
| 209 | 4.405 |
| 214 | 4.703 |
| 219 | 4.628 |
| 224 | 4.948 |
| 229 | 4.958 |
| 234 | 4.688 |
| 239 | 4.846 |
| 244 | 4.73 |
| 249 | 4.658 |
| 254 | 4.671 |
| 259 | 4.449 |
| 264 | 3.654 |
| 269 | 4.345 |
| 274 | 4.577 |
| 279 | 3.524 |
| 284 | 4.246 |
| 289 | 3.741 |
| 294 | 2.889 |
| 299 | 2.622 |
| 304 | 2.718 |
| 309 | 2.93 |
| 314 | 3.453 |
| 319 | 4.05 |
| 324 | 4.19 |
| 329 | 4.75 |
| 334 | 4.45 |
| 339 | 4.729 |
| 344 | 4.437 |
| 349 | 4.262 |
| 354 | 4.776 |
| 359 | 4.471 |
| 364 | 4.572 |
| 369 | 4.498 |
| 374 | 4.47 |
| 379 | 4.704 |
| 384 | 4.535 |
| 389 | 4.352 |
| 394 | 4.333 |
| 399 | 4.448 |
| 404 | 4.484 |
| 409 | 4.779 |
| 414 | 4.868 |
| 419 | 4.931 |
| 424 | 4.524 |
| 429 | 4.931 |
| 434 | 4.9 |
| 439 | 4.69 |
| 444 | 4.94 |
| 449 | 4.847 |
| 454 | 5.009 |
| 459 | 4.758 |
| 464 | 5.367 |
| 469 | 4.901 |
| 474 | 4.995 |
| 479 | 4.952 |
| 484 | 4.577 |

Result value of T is 2.75 deg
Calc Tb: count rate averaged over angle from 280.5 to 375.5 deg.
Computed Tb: 4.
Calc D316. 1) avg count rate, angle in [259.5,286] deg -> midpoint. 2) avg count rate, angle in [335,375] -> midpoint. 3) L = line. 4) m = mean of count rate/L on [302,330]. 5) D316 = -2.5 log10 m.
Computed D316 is 0.19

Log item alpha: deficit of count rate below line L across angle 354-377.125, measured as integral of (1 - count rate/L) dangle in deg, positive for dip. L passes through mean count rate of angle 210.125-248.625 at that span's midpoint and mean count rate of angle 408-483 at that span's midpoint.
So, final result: 1.5 deg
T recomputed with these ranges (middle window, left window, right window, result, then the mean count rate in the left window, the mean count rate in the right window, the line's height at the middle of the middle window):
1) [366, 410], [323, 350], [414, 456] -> 1.65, 4.5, 4.85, 4.68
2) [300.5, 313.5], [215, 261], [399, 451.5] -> 5.05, 4.73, 4.77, 4.75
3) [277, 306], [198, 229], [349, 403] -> 8.36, 4.75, 4.5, 4.63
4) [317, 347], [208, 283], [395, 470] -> 1.39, 4.52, 4.81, 4.65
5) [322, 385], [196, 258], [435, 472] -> 4.15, 4.74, 4.93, 4.85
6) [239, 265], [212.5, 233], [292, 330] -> -1.02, 4.81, 3.41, 4.34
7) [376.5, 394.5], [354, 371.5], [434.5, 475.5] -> 0.57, 4.55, 4.94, 4.65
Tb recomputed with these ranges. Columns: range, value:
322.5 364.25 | 4.52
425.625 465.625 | 4.91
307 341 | 4.09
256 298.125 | 3.89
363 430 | 4.6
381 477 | 4.77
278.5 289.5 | 3.91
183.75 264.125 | 4.72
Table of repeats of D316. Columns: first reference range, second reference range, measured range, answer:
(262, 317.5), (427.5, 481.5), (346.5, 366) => -0.107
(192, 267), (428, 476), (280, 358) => 0.223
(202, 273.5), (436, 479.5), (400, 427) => 0.037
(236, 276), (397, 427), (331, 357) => 0.015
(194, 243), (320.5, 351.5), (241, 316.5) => 0.206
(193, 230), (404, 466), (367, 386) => 0.065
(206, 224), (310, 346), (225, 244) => -0.060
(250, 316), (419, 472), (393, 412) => 0.010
